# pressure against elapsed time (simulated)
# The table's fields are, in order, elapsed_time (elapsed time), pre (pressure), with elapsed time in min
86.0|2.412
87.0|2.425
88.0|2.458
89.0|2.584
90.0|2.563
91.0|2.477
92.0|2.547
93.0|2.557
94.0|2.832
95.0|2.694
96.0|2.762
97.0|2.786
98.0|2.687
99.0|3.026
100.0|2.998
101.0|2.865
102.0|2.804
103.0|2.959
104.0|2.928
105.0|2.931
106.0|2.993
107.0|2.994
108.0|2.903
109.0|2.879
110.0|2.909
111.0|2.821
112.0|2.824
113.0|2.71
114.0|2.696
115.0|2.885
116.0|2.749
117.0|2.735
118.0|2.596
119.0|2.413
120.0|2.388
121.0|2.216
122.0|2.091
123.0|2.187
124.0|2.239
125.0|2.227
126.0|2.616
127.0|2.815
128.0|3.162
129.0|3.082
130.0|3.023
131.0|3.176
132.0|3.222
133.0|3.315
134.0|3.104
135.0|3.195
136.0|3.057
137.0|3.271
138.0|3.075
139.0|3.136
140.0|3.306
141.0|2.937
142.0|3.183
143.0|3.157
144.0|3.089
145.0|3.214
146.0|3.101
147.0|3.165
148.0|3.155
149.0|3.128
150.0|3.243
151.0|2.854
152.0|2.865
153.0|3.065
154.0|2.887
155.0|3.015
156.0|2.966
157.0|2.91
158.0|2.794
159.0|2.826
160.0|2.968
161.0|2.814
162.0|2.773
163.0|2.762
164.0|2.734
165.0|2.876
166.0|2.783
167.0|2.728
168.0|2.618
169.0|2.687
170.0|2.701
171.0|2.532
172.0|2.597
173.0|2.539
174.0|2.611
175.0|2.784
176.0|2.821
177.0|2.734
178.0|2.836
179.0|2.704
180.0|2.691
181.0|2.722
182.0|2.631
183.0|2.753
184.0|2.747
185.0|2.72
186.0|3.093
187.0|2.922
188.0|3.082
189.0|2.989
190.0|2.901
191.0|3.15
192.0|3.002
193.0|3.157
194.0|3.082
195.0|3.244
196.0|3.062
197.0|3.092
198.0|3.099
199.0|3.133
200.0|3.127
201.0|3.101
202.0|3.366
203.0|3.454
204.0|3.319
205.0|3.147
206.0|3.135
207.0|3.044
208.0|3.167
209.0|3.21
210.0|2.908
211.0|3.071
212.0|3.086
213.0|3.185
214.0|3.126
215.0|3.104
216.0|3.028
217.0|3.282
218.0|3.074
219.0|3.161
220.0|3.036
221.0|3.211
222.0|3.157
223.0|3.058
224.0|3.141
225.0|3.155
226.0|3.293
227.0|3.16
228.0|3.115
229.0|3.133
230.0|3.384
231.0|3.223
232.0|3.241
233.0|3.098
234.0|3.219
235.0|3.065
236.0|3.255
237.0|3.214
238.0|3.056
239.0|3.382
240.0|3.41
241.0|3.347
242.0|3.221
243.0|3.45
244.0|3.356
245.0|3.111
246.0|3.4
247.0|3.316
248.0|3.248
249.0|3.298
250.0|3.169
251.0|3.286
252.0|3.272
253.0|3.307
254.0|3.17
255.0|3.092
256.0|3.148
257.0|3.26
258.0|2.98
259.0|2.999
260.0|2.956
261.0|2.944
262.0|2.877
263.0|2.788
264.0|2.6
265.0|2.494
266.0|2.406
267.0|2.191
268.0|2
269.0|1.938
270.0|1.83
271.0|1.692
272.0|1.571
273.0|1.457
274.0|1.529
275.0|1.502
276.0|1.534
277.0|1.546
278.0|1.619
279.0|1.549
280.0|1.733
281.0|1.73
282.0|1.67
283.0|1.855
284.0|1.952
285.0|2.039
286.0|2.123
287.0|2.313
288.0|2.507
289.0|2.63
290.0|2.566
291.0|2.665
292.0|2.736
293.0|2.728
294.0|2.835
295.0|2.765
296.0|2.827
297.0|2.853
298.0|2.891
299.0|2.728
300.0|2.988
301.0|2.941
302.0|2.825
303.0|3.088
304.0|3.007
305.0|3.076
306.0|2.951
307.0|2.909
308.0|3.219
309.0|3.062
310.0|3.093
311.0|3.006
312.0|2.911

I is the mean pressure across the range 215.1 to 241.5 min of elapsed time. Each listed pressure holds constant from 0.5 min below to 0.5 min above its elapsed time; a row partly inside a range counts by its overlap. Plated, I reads 3.19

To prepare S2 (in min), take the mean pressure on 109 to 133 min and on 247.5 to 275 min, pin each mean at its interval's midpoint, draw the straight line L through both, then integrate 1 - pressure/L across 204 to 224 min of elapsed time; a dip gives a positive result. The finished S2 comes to -3.5 min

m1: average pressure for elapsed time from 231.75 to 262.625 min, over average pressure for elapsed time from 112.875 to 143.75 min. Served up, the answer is 1.1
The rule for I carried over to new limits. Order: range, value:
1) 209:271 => 3.05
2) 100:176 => 2.86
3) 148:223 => 2.96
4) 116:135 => 2.71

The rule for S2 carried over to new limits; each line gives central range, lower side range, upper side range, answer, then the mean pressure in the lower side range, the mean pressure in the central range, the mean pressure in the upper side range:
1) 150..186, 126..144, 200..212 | 4.1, 3.11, 2.78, 3.17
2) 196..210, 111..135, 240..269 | -1.3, 2.73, 3.17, 3.01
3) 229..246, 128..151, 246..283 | -4.3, 3.15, 3.25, 2.44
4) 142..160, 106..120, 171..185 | -2.0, 2.77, 3.03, 2.7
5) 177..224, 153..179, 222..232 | -0.6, 2.78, 3.05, 3.19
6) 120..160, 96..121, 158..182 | -2.6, 2.8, 2.94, 2.73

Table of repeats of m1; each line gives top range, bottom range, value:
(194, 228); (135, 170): 1.06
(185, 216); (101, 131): 1.14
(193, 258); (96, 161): 1.10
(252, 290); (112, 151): 0.79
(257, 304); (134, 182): 0.81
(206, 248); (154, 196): 1.12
